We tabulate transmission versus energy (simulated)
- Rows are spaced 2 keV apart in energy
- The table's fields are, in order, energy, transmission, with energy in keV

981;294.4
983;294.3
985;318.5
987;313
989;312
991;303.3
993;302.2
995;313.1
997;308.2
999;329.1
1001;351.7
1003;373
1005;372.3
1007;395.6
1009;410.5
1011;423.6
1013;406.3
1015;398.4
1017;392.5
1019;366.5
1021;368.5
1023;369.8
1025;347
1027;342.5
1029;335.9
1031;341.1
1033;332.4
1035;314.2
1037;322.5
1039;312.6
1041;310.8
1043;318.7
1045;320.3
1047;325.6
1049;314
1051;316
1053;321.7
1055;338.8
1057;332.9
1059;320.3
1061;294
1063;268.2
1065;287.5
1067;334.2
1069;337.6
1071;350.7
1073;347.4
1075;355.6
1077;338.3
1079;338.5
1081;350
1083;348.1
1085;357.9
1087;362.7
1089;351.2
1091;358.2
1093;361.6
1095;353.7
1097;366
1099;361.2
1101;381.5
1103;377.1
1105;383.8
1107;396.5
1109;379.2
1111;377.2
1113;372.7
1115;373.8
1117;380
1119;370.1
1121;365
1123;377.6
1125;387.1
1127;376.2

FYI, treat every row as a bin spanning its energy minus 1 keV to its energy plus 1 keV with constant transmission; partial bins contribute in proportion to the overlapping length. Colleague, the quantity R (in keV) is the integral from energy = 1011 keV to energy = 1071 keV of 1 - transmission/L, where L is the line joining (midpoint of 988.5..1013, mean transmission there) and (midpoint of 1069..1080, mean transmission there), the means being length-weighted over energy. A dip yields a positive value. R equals 2.2 keV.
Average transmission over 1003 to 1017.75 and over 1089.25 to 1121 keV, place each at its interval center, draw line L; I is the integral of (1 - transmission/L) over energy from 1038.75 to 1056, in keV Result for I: 3.0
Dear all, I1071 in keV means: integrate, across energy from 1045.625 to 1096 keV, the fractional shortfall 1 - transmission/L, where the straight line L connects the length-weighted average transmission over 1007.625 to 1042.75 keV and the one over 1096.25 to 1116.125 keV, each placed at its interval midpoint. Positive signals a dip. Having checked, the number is 4.7 keV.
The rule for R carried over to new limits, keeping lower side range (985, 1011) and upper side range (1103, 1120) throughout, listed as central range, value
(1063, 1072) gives 1.1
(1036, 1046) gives 1.1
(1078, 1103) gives 0.9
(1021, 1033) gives 0.1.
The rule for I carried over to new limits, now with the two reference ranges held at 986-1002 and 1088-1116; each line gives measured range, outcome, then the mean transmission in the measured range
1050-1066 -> 1.8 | 310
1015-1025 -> -1.3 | 374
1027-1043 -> 0.6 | 325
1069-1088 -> 0.5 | 349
